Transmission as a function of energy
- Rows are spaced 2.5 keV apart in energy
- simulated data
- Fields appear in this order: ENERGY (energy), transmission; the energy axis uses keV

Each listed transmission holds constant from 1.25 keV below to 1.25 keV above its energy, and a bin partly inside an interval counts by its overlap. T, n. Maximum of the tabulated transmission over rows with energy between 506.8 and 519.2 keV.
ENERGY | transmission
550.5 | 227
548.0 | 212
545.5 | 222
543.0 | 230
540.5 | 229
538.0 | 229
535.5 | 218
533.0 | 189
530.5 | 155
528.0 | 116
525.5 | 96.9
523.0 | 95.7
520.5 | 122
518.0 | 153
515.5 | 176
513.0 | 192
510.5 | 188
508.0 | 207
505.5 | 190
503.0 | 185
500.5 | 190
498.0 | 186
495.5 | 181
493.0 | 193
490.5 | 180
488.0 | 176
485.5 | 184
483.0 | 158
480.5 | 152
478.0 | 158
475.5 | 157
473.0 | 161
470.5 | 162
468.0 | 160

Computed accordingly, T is 207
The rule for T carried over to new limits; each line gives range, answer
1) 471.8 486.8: 184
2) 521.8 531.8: 155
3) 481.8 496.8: 193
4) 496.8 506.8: 190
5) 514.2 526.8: 176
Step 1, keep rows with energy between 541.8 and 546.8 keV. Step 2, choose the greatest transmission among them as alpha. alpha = 230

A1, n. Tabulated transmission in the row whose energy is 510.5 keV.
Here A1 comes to 188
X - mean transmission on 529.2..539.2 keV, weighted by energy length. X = 197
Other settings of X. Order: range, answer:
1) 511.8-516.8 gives 184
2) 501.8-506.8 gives 188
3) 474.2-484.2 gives 156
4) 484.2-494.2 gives 183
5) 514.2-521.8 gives 150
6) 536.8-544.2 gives 229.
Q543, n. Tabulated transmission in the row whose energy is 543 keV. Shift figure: 230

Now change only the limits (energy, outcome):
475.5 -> 157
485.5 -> 184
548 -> 212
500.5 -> 190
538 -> 229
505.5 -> 190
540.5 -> 229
